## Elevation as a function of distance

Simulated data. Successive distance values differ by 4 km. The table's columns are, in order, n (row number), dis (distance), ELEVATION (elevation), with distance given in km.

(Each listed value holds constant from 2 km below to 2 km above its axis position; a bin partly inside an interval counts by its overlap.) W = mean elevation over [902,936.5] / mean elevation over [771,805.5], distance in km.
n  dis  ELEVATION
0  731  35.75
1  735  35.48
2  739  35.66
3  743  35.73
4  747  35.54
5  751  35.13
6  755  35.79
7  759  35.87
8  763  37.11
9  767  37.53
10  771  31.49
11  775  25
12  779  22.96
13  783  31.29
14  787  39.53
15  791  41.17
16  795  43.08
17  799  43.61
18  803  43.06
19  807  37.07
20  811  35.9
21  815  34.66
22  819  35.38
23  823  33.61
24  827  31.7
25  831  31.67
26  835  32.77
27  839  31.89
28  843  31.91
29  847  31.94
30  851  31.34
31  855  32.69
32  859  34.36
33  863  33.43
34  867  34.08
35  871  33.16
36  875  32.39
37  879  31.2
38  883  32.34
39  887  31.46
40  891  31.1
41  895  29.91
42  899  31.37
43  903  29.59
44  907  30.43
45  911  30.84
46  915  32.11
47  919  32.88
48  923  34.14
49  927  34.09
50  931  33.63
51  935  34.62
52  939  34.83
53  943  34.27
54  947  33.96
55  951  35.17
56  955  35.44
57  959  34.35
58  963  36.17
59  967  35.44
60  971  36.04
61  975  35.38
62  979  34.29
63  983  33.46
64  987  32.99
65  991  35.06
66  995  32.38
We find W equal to 0.9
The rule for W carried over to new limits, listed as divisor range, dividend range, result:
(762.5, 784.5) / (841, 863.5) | 1.07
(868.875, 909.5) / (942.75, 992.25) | 1.11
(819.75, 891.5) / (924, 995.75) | 1.06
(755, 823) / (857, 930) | 0.90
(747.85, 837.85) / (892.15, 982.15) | 0.95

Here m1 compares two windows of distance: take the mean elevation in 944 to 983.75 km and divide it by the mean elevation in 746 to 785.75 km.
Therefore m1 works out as 1.07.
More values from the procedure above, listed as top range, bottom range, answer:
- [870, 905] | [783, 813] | 0.79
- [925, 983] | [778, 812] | 0.92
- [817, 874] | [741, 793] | 0.96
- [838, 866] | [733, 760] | 0.92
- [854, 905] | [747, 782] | 0.98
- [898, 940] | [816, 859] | 1.00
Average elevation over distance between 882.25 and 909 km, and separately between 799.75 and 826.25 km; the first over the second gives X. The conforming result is 0.84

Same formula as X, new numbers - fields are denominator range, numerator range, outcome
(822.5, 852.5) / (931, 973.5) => 1.09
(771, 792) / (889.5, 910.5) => 0.97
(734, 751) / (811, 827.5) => 0.96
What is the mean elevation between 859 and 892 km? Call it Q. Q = 32.6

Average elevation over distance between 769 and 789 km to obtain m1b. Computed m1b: 30.1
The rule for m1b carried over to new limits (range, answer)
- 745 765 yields 35.9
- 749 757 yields 35.5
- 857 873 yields 33.8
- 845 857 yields 32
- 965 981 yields 35.3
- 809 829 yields 34.2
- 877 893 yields 31.5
